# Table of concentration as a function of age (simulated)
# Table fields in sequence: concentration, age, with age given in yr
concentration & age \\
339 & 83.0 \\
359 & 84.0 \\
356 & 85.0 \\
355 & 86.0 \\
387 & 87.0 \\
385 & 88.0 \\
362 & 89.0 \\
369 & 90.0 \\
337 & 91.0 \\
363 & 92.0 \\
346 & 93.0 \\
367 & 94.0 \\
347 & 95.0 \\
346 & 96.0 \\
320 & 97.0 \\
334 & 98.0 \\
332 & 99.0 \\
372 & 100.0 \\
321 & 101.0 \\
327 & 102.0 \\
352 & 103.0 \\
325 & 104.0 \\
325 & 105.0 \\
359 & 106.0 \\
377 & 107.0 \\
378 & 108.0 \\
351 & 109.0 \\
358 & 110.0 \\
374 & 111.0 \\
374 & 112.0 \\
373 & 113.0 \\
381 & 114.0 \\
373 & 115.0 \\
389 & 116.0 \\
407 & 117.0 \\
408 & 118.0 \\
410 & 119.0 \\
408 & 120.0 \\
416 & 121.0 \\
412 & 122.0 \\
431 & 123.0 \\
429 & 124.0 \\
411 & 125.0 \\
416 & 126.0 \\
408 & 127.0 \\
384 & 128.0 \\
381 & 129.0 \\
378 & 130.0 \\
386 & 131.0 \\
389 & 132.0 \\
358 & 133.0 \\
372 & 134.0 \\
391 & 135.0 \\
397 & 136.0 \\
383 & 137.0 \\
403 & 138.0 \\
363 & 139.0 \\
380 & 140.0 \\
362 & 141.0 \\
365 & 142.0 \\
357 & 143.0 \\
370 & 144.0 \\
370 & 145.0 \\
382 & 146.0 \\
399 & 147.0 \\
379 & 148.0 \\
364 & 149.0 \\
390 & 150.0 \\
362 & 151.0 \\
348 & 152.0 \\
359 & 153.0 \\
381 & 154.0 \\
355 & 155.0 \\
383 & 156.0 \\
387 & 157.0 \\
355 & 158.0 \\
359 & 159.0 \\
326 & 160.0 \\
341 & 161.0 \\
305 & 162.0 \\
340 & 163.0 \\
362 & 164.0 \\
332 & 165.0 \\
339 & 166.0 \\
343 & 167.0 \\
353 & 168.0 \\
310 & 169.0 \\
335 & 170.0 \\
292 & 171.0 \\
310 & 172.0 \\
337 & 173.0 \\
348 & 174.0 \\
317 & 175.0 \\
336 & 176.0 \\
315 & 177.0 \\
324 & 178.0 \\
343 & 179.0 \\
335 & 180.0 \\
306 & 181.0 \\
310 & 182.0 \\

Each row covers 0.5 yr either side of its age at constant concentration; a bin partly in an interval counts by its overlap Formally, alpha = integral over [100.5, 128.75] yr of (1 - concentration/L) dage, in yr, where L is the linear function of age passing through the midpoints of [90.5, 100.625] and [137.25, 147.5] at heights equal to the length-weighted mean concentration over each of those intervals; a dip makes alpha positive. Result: -1.8 yr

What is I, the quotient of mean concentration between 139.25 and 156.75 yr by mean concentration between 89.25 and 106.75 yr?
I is 1.08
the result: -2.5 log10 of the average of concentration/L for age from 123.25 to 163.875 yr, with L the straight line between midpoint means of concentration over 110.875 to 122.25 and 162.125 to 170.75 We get -0.03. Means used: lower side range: 394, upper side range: 336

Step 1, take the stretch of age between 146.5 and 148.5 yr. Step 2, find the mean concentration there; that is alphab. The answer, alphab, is 389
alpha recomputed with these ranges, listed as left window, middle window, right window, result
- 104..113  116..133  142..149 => -1.7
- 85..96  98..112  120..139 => 0.9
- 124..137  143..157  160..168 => -0.5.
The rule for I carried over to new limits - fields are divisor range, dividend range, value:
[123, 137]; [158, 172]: 0.85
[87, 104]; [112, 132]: 1.14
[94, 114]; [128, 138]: 1.09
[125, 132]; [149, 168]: 0.90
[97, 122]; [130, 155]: 1.02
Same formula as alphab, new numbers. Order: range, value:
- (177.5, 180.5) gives 334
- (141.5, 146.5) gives 369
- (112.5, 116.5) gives 379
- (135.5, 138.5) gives 394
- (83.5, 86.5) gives 357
